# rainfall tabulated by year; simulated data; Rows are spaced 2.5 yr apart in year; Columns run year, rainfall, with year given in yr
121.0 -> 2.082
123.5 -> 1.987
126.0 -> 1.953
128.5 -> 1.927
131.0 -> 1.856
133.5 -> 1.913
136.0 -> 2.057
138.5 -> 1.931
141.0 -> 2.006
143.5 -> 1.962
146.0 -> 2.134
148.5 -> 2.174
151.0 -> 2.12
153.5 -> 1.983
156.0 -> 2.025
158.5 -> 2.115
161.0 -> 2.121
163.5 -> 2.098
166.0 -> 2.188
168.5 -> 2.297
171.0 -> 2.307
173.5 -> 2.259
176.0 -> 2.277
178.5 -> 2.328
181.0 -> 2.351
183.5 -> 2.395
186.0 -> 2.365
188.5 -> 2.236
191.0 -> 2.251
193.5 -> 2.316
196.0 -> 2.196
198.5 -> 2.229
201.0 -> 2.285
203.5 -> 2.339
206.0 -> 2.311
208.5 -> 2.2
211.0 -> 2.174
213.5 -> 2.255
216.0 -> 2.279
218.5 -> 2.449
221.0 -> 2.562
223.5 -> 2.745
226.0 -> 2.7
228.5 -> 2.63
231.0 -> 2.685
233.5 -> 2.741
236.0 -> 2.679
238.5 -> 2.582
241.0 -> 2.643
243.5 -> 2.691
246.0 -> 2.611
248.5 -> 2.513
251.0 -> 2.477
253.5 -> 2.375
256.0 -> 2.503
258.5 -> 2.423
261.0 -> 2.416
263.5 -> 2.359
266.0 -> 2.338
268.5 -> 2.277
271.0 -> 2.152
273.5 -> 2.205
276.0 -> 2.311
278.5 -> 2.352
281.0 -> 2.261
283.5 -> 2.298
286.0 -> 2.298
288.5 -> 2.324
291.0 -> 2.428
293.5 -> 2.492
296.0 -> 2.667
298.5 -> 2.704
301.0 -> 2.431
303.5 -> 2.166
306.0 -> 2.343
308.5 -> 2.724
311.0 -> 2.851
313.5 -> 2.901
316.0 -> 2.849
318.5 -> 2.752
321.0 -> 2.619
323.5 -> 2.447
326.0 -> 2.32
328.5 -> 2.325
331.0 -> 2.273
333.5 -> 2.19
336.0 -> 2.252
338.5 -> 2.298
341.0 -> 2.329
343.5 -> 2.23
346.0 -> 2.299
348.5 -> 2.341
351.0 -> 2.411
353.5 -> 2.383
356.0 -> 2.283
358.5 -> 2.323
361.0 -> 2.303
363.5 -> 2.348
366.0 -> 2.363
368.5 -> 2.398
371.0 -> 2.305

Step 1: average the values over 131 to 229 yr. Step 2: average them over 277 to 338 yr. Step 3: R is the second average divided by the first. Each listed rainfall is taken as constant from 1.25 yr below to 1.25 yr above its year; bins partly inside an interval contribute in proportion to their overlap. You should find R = 1.10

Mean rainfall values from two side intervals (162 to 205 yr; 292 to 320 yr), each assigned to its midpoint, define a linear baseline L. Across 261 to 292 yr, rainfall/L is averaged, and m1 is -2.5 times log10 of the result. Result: 0.11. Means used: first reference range 2.28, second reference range 2.62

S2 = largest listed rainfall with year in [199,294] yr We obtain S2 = 2.745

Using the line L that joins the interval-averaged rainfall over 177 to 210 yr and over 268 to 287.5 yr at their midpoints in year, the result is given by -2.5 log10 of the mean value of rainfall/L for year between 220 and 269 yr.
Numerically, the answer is -0.12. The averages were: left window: 2.29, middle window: 2.55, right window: 2.27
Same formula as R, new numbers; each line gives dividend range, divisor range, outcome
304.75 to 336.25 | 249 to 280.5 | 1.08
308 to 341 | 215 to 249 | 0.96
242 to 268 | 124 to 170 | 1.20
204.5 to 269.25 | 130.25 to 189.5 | 1.16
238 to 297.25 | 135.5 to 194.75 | 1.11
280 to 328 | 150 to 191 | 1.14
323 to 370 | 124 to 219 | 1.07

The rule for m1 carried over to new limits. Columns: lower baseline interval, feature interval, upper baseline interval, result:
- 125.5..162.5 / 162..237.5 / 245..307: -0.092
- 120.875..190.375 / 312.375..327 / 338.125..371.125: -0.157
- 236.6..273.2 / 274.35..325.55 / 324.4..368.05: -0.055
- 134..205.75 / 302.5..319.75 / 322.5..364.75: -0.163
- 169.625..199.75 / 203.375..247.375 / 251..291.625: -0.093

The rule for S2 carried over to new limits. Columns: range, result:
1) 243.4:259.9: 2.691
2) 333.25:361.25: 2.411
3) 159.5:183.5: 2.395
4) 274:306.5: 2.704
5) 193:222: 2.562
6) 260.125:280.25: 2.416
